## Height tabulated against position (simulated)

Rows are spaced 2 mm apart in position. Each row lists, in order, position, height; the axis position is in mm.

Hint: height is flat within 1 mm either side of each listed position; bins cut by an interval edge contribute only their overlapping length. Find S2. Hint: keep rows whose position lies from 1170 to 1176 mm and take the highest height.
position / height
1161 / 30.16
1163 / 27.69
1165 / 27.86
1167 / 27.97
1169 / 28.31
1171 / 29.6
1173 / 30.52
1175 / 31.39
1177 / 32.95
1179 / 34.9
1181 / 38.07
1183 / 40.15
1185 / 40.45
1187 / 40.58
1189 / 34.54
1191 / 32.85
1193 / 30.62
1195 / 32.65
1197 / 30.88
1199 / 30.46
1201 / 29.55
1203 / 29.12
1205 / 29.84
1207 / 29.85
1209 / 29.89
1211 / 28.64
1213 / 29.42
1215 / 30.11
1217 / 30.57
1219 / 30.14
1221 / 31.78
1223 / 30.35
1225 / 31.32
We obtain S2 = 31.39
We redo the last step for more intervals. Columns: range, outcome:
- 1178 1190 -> 40.58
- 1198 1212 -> 30.46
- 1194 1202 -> 32.65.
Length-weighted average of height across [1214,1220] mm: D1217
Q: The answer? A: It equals 30.3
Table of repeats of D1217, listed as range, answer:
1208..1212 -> 29.3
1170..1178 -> 31.1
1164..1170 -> 28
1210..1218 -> 29.7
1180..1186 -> 39.6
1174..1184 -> 35.5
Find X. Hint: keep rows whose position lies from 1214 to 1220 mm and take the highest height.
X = 30.57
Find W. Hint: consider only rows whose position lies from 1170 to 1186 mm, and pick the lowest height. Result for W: 29.6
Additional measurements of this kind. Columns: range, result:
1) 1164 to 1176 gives 27.86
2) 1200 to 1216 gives 28.64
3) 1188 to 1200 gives 30.46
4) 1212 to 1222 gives 29.42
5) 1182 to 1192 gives 32.85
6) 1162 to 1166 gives 27.69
